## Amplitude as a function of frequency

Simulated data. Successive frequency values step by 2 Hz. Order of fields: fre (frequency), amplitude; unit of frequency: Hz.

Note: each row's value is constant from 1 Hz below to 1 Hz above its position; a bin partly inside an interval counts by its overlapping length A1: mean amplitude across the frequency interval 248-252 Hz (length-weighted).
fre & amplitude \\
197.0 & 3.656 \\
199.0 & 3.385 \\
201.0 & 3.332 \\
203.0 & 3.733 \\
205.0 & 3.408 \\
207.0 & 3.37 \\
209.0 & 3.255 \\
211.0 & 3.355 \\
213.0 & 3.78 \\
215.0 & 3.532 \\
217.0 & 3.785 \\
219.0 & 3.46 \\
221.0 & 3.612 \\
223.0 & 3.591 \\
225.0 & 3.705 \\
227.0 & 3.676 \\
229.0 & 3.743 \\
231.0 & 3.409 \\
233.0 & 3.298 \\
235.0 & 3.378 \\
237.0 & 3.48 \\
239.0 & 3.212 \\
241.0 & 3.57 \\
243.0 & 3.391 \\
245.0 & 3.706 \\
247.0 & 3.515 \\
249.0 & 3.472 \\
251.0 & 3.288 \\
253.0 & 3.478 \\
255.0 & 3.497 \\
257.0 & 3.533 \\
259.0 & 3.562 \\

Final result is 3.38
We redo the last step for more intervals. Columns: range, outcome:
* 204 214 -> 3.43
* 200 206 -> 3.49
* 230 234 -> 3.35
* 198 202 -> 3.36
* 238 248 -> 3.48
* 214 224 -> 3.6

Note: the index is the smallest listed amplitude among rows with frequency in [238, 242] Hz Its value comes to 3.212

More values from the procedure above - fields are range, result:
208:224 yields 3.255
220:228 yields 3.591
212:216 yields 3.532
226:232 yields 3.409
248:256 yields 3.288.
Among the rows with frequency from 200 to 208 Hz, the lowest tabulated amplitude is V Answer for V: 3.332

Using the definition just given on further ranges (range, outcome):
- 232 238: 3.298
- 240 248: 3.391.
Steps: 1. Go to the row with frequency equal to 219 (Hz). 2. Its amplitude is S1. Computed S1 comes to 3.46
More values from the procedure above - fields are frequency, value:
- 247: 3.515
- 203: 3.733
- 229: 3.743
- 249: 3.472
